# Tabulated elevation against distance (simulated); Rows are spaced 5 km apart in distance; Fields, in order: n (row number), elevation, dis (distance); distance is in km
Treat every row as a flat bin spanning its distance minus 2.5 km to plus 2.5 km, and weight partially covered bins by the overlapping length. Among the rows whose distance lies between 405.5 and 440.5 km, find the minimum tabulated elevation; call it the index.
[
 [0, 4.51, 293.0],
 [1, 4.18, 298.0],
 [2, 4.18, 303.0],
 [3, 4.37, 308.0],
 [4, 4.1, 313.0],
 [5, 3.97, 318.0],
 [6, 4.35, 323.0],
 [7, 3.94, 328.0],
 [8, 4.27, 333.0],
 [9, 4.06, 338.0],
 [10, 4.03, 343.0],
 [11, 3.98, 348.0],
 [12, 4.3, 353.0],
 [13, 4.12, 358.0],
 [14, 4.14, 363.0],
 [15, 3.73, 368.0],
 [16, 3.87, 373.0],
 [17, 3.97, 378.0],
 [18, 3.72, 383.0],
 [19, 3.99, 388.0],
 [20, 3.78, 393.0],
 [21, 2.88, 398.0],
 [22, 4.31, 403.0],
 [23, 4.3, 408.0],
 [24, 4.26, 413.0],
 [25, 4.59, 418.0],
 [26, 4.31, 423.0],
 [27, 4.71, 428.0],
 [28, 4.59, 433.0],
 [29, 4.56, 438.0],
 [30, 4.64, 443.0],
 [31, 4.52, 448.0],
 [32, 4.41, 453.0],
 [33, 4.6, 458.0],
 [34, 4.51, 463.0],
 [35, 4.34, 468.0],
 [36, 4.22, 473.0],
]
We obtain 4.26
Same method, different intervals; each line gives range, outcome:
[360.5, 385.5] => 3.72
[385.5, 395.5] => 3.78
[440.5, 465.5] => 4.41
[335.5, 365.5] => 3.98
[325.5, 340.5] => 3.94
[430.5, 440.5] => 4.56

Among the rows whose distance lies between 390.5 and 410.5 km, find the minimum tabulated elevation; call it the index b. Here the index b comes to 2.88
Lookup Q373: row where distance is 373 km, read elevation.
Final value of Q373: 3.87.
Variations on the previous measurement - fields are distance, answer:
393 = 3.78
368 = 3.73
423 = 4.31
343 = 4.03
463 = 4.51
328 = 3.94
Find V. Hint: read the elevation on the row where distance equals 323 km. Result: 4.35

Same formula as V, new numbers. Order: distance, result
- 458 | 4.6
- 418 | 4.59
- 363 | 4.14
